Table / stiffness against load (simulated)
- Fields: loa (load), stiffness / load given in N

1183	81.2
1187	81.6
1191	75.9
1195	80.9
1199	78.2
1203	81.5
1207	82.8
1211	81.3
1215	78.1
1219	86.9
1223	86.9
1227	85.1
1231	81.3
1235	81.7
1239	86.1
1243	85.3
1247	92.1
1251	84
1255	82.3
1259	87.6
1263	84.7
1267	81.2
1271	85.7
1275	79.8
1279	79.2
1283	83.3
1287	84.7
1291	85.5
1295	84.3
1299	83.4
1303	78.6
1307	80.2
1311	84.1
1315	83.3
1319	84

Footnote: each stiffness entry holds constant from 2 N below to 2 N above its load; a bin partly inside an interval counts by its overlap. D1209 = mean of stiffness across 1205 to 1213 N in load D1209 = 82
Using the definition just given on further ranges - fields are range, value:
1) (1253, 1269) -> 83.9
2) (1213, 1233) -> 83.7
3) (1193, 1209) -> 80.8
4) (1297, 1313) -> 81.6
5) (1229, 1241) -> 83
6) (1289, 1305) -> 82.9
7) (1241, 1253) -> 87.1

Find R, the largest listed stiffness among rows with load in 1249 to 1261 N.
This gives 87.6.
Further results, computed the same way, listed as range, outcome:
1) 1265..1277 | 85.7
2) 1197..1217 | 82.8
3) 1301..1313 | 84.1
